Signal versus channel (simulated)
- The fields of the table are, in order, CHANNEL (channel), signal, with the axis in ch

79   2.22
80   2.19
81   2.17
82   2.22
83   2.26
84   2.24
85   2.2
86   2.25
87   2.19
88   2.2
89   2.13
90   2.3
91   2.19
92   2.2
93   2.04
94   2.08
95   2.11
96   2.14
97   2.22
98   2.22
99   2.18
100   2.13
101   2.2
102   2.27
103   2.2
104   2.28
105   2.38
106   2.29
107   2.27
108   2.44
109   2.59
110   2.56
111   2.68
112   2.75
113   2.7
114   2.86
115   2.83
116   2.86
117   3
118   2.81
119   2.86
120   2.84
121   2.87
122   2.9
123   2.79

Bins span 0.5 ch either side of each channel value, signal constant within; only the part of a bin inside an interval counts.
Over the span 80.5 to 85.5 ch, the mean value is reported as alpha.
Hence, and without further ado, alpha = 2.22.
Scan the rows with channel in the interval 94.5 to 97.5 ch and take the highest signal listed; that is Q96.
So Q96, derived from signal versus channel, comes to 2.22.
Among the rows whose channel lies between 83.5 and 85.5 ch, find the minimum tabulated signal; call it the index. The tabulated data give 2.2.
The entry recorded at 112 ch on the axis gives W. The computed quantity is 2.75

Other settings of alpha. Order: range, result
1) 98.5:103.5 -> 2.2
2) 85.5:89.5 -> 2.19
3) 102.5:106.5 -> 2.29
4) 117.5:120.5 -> 2.84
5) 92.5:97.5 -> 2.12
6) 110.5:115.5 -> 2.76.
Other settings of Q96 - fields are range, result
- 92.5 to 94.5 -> 2.08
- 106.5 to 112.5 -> 2.75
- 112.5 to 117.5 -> 3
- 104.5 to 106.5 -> 2.38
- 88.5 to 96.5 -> 2.3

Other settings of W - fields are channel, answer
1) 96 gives 2.14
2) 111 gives 2.68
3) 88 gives 2.2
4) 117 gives 3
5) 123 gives 2.79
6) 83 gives 2.26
